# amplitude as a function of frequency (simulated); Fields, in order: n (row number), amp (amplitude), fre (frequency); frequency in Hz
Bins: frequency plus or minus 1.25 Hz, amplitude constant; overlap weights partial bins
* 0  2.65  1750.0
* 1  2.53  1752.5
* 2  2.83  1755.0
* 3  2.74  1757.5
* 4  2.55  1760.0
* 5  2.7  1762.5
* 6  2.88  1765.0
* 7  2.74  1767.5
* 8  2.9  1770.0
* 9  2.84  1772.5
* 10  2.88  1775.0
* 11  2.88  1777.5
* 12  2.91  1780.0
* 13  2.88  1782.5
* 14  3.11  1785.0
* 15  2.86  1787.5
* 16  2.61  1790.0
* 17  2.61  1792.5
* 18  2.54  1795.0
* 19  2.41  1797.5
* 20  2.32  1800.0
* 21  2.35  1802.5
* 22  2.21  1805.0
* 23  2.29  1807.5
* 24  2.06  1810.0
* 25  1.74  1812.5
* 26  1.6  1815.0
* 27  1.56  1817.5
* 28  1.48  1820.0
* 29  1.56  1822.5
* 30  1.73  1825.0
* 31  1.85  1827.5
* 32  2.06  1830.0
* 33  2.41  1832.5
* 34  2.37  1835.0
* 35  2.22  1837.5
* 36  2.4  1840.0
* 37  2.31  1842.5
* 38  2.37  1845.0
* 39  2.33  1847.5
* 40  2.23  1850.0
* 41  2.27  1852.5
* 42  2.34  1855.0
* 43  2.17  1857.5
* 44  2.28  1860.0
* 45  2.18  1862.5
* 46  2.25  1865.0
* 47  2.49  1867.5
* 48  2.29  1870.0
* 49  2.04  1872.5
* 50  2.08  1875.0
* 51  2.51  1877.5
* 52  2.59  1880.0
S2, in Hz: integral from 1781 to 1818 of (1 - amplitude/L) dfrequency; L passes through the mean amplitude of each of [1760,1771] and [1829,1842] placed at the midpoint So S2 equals 2.8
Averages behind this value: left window 2.77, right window 2.3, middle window 2.36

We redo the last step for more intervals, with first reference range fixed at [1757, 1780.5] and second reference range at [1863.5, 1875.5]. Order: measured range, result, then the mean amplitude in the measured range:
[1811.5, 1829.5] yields 6.08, 1.66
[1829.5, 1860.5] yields 1.04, 2.29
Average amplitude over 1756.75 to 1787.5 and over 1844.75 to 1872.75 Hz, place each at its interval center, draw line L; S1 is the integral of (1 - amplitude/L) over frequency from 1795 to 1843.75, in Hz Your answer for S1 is 9.0 Hz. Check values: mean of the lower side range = 2.84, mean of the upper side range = 2.27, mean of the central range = 2.06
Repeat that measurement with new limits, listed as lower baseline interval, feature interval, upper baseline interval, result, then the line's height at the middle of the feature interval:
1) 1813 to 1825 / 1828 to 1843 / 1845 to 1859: -2.67 Hz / 1.93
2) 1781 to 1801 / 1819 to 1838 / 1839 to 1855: 3.71 Hz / 2.44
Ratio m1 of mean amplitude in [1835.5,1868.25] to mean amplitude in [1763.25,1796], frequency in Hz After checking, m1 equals 0.8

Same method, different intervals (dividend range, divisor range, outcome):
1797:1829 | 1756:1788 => 0.68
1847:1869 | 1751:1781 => 0.82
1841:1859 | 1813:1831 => 1.36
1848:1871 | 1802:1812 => 1.04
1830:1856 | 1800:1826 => 1.23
